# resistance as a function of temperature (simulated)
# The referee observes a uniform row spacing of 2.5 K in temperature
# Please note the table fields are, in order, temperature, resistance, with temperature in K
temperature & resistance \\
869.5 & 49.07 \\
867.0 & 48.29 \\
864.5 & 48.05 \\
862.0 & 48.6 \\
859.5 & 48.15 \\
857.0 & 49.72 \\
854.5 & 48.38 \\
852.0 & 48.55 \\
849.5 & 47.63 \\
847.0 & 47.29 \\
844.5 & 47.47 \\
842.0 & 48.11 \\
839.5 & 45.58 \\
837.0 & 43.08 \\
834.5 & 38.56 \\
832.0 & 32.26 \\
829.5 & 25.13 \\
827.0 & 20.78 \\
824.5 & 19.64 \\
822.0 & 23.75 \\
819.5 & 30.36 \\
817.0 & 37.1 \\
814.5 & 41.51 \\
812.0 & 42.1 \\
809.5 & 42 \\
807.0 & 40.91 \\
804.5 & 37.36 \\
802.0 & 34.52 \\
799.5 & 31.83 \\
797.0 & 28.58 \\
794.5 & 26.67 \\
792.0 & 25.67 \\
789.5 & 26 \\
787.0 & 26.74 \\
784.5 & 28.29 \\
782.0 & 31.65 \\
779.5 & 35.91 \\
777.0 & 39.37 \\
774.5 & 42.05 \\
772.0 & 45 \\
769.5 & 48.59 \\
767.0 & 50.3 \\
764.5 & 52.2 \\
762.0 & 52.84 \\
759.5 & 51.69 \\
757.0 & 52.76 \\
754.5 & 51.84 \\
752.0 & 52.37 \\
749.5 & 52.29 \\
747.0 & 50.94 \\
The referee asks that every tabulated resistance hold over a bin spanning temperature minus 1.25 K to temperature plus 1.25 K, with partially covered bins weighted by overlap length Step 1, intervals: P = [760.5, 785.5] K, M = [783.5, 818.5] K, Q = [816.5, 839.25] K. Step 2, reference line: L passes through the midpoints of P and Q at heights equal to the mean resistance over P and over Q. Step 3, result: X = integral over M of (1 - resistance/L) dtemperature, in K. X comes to 2.4 K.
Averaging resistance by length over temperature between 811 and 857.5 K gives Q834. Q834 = 38.6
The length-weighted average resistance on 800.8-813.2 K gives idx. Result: 39.4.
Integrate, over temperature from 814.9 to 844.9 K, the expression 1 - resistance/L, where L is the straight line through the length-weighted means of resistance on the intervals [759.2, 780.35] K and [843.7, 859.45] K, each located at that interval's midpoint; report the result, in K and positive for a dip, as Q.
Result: 8.5 K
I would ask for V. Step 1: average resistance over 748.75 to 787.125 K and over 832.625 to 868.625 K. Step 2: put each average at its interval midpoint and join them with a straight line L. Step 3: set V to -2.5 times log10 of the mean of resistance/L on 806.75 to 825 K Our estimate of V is 0.30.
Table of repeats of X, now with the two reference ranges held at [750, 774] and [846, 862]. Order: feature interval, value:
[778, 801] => 9.5 K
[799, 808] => 2.4 K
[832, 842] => 1.4 K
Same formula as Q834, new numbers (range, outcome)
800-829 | 33.4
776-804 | 30.6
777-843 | 33.3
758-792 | 40.3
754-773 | 50.7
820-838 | 28.9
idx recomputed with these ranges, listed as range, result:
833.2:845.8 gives 44.5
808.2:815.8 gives 41.8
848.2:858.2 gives 48.6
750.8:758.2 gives 52.3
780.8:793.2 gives 27.7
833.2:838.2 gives 40.7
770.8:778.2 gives 42.1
